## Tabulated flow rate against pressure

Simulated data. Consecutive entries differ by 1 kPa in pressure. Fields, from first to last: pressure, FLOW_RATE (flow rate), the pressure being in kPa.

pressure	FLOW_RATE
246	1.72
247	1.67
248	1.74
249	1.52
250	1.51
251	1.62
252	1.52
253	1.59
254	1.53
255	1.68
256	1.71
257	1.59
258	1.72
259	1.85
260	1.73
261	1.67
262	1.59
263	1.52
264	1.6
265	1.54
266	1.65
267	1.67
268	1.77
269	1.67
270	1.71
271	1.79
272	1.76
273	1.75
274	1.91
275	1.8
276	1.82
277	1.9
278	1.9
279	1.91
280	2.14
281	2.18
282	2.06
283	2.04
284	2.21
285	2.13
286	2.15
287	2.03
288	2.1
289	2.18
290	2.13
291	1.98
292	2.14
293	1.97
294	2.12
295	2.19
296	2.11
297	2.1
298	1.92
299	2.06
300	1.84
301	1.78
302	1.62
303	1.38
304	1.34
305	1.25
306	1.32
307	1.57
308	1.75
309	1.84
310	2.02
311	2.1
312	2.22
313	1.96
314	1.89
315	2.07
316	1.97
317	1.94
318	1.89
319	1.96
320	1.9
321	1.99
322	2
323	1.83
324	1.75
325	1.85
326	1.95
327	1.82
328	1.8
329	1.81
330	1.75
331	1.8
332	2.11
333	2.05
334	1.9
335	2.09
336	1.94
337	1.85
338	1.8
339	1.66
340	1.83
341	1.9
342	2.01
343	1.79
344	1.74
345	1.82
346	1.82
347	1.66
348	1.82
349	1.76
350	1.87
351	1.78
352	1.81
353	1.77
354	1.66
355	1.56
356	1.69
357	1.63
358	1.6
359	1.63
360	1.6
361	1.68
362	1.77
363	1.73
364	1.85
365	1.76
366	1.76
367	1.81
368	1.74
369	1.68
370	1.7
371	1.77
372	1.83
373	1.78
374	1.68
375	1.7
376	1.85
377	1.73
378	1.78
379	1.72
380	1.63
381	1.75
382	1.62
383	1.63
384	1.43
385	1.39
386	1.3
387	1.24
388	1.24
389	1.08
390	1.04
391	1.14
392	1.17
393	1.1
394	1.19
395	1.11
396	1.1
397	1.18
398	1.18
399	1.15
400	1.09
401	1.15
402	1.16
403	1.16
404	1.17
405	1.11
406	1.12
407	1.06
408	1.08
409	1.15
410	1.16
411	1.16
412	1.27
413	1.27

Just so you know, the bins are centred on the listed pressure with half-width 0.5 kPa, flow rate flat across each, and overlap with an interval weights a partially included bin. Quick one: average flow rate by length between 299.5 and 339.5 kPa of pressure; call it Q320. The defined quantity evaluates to 1.83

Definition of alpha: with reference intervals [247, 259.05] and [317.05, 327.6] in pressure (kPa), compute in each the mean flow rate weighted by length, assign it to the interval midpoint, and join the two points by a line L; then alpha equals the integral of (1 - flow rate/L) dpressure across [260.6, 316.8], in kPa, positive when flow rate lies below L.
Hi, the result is -3.46 kPa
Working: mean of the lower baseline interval 1.63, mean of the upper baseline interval 1.9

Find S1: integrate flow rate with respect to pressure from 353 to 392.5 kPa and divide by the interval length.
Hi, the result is 1.6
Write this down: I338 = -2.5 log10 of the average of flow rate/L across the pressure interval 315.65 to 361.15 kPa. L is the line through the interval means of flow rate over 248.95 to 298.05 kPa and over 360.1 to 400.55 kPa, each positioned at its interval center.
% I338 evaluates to -0.12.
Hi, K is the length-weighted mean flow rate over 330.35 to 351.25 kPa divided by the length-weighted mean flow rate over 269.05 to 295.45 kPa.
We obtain 0.93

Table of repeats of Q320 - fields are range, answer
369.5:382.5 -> 1.73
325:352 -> 1.85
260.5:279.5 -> 1.73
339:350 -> 1.81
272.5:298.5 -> 2.03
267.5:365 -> 1.86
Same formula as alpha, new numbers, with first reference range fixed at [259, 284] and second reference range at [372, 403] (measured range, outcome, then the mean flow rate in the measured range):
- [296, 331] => -3.9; 1.83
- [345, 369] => -3.8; 1.73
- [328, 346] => -3.5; 1.87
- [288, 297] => -2.0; 2.1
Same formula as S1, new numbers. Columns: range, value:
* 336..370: 1.75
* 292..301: 2.03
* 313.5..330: 1.9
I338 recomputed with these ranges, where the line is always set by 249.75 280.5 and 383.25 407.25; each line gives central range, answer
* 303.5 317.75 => -0.18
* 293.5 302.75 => -0.23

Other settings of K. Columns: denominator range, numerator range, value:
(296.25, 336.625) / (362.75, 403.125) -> 0.79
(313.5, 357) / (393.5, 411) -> 0.61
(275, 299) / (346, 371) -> 0.84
